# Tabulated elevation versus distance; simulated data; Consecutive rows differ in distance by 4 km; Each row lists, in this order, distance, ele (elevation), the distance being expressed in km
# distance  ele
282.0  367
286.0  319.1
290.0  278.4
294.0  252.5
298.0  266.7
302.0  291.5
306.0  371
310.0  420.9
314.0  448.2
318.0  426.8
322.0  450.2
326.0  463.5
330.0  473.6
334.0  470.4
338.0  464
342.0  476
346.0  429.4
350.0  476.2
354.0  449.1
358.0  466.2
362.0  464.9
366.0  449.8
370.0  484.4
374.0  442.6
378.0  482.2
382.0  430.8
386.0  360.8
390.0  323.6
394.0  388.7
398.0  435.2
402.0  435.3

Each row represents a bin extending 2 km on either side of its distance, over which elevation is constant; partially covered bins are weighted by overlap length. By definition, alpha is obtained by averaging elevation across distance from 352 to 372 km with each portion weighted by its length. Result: 463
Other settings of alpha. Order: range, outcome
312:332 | 452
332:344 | 470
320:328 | 457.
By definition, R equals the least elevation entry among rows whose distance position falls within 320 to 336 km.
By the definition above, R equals 450.2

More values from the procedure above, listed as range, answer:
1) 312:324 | 426.8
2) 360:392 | 323.6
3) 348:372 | 449.1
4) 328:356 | 429.4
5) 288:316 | 252.5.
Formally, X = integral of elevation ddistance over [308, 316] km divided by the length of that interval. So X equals 435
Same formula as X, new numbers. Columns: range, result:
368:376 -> 464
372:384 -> 452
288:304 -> 272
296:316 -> 360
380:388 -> 396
